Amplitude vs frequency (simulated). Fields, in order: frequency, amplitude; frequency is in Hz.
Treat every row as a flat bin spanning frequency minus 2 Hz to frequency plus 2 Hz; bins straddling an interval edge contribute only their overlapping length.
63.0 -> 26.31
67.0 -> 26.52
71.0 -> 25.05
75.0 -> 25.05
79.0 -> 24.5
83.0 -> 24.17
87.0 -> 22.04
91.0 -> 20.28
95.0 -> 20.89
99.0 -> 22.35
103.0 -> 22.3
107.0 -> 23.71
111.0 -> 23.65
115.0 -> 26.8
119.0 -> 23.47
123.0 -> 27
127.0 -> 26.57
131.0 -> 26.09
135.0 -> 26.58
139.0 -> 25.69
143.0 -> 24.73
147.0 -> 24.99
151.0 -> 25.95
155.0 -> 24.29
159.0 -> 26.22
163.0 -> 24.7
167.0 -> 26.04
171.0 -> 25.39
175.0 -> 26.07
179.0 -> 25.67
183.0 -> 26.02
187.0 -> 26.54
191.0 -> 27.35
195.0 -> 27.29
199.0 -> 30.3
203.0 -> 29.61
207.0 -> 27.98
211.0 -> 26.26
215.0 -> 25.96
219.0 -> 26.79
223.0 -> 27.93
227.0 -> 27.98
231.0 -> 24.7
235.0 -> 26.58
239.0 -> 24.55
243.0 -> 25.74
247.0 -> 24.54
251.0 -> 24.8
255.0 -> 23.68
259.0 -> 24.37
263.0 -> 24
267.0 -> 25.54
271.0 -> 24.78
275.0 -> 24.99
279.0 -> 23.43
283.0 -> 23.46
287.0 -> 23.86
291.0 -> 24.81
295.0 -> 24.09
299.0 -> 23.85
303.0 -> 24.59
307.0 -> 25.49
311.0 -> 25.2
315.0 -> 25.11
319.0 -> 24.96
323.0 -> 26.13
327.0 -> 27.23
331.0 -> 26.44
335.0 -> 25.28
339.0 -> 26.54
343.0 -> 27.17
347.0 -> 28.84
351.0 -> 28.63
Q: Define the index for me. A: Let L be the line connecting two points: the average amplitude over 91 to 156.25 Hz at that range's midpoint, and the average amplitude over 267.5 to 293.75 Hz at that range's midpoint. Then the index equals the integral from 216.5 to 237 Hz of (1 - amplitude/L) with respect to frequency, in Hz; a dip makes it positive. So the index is -2.0 Hz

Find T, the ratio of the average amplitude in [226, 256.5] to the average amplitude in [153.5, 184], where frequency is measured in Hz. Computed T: 0.99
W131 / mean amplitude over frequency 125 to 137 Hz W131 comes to 26.4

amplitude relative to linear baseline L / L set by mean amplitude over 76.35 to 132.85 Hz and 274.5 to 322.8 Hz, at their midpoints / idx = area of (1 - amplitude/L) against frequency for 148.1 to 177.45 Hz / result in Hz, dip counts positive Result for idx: -1.8 Hz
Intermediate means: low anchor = 23.9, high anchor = 24.5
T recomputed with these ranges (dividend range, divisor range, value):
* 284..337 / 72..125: 1.07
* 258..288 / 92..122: 1.04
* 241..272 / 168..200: 0.92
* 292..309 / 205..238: 0.92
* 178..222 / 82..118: 1.19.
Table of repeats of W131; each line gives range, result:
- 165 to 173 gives 25.7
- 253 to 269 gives 24.4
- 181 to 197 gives 26.8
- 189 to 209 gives 28.5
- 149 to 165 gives 25.3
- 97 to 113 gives 23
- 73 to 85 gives 24.6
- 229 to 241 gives 25.3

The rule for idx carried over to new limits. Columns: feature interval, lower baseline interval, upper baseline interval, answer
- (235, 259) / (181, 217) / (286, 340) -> 1.6 Hz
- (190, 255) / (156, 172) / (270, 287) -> -4.9 Hz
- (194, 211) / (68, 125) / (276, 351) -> -2.8 Hz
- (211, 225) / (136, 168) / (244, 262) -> -1.2 Hz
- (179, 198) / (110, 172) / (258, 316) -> -1.3 Hz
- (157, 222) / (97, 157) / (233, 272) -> -4.9 Hz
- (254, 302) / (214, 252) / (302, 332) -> 2.9 Hz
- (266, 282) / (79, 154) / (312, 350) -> 0.8 Hz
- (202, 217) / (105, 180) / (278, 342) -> -1.2 Hz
